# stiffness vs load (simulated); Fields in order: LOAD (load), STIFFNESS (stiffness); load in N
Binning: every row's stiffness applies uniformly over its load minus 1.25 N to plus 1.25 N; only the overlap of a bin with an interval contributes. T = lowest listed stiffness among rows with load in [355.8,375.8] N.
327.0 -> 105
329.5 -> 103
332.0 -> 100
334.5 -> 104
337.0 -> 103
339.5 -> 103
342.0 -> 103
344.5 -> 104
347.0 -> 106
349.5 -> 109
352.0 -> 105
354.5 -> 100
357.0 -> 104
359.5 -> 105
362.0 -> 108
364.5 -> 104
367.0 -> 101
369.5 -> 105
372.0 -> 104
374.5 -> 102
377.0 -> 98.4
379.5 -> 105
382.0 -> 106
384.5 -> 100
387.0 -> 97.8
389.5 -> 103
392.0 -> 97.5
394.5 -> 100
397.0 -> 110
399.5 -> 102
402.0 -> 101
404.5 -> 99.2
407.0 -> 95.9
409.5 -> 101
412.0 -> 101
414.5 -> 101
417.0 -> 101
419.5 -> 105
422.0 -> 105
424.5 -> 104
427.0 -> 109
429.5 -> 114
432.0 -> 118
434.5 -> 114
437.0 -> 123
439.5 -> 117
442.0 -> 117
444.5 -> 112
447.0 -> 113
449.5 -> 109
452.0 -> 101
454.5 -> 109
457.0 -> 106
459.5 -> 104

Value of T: 101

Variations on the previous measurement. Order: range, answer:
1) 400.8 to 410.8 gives 95.9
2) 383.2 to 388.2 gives 97.8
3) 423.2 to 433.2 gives 104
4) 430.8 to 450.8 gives 109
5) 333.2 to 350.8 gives 103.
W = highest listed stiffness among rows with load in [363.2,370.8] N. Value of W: 105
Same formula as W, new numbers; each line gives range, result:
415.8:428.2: 109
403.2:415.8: 101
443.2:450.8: 113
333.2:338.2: 104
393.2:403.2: 110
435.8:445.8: 123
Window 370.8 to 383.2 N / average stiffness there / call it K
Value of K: 103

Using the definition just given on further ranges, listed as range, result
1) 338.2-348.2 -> 104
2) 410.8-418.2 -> 101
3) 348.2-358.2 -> 105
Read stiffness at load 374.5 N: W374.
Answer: 102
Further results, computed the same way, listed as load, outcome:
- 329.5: 103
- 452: 101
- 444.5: 112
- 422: 105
